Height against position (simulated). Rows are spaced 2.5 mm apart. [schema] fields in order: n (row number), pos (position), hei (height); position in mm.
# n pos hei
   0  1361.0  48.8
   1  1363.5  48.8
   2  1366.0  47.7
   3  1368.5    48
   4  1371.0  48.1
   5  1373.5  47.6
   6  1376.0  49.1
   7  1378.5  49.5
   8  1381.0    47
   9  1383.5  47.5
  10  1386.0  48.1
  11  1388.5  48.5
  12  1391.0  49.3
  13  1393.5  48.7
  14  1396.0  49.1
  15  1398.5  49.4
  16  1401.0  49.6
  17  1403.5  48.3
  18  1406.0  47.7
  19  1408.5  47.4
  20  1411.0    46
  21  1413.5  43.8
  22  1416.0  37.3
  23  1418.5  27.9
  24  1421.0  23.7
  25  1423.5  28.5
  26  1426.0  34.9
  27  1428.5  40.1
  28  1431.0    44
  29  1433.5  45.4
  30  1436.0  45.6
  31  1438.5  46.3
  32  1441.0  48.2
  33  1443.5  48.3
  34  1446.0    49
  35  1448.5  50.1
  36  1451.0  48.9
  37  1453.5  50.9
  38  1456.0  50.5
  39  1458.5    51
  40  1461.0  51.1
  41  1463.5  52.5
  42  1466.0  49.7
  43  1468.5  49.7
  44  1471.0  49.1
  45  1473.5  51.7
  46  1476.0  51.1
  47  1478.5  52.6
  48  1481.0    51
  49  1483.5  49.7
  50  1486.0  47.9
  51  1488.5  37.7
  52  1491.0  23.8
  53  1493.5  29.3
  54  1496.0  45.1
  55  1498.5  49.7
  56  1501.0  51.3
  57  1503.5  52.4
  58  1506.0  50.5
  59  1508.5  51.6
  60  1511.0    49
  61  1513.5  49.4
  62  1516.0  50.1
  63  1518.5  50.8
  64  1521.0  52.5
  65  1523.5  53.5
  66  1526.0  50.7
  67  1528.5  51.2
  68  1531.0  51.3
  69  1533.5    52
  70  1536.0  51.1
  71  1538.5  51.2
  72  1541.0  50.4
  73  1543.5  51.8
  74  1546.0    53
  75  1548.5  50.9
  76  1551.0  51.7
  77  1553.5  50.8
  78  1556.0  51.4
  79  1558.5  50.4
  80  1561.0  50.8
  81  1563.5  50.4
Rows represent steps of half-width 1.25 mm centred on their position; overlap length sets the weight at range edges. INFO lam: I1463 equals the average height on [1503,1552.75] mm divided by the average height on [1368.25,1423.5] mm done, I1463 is 1.14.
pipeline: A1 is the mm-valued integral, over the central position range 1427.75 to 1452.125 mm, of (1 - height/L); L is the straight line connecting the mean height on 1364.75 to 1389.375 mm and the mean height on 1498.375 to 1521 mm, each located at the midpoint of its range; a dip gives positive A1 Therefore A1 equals 1.3 mm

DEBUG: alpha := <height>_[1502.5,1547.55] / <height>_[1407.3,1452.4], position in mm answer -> 1.22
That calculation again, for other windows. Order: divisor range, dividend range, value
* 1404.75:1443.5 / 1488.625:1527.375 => 1.16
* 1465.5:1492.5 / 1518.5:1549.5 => 1.11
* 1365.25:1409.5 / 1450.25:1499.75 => 0.97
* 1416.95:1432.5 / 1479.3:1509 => 1.34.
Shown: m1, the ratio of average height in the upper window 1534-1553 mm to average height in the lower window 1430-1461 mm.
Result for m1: 1.06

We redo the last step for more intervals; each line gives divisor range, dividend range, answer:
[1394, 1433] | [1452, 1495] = 1.14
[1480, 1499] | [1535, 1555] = 1.24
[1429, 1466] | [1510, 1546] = 1.05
